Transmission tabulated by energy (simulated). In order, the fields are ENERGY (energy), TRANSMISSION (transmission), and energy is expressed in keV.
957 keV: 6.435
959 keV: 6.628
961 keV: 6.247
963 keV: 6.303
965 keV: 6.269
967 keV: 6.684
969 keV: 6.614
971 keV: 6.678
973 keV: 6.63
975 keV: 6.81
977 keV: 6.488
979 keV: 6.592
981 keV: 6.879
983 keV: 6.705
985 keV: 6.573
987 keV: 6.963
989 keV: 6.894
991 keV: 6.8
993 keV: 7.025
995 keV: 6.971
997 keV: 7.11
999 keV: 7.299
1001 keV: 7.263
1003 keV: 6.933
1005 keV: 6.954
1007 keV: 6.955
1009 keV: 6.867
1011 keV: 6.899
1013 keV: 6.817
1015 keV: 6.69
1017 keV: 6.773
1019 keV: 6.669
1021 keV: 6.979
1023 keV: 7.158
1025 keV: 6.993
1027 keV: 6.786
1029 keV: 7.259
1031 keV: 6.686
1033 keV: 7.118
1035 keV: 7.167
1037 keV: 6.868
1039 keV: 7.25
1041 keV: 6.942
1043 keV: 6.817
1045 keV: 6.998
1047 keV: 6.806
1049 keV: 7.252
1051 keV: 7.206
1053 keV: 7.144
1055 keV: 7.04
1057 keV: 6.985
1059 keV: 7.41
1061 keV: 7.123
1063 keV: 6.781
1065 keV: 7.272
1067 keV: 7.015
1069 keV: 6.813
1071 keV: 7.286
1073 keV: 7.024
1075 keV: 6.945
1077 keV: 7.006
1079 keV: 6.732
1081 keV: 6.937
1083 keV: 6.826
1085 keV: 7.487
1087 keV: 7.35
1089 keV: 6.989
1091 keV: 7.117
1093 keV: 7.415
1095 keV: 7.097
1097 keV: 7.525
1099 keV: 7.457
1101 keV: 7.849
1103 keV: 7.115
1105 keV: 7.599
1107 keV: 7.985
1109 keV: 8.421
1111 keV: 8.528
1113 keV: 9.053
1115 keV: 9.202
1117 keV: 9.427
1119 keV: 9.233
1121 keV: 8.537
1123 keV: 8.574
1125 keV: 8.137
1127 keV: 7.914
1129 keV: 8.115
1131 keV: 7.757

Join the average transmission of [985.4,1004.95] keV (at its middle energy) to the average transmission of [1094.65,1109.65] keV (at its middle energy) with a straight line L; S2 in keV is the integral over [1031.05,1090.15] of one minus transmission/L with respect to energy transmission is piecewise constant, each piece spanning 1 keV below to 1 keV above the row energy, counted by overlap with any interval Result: 2.7 keV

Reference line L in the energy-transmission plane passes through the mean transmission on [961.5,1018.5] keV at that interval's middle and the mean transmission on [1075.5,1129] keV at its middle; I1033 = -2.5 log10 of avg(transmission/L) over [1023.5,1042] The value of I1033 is 0.03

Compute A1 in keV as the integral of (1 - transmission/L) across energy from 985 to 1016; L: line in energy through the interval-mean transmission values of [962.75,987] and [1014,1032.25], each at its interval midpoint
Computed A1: -0.84 keV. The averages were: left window 6.63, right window 6.89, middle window 6.95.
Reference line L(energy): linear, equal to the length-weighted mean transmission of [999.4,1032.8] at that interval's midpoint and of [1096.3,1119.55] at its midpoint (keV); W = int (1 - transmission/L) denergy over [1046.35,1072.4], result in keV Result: 1.6 keV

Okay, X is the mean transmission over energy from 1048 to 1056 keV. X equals 7.16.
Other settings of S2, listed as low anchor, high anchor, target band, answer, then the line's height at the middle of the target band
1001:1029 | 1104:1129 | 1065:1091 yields 2.9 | 7.92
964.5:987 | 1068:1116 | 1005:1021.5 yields 0.2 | 6.92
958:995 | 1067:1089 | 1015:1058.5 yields -0.7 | 6.89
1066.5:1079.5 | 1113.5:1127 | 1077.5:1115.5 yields 1.5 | 7.88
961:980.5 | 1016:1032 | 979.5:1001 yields -0.8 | 6.69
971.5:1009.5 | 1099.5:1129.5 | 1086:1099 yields 1.3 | 8.1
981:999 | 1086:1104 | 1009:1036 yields 0.4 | 7.03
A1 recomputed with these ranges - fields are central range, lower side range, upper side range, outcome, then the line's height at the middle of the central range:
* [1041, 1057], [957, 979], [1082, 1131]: 0.7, 7.36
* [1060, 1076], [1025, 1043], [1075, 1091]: 0.0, 7.03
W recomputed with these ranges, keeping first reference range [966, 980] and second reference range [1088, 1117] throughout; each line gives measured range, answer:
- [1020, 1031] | 0.2 keV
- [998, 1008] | -0.2 keV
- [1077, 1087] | 0.8 keV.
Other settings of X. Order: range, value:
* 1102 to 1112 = 7.93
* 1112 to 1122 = 9.09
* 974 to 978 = 6.65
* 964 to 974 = 6.58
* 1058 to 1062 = 7.27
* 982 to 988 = 6.75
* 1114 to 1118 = 9.31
